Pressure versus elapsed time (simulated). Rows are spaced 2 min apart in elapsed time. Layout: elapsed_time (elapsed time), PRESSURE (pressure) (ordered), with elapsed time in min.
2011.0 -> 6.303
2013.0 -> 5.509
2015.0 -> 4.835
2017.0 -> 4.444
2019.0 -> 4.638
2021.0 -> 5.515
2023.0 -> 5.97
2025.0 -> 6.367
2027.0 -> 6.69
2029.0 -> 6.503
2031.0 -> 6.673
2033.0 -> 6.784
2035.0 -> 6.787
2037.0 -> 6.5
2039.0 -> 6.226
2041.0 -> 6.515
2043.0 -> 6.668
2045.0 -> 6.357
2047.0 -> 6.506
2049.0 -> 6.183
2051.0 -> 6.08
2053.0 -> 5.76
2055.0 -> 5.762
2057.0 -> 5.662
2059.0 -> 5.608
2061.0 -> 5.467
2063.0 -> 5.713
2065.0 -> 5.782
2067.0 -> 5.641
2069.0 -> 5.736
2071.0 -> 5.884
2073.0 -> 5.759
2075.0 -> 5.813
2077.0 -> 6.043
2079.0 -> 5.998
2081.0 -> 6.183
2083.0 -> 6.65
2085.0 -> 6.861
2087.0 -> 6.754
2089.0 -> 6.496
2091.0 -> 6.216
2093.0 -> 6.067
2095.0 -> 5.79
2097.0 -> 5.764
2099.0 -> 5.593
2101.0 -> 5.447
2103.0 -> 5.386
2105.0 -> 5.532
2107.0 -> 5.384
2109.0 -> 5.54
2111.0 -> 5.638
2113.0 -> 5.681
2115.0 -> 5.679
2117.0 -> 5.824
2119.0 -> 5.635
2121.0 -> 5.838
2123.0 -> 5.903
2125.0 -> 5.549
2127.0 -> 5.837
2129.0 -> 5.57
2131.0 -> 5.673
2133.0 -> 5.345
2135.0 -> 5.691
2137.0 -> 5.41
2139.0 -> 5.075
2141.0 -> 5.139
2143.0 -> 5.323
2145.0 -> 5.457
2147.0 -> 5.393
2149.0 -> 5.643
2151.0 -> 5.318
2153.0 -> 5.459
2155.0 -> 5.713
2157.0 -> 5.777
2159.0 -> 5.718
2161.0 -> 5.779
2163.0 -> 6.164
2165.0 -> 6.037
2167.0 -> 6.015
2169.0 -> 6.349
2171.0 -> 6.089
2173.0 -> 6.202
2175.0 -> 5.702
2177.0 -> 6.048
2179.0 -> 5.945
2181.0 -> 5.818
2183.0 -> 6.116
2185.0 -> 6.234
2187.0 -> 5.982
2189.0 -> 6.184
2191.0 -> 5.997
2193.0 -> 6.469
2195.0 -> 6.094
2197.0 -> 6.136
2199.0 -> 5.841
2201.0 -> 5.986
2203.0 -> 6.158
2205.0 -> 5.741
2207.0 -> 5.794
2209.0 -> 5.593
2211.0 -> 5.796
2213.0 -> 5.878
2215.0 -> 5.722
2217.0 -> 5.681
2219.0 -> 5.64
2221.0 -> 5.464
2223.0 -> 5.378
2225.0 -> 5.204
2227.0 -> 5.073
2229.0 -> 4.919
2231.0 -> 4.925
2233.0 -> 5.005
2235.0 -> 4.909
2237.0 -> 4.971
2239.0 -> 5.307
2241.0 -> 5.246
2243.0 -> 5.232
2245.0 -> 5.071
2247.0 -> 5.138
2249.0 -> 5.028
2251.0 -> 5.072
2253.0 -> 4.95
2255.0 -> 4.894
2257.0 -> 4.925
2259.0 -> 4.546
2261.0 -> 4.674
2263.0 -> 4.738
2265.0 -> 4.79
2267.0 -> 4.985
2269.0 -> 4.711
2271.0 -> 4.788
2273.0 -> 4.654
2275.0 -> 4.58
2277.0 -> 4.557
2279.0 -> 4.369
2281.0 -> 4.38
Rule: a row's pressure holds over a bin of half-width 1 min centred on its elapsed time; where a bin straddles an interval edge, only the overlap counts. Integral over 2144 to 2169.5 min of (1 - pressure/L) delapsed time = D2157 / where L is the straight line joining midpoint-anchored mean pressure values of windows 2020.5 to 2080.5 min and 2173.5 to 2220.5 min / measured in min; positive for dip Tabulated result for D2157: 1.0 min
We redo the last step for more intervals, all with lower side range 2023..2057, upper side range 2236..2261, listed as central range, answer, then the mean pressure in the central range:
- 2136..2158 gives 0.9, 5.43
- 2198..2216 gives -1.9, 5.83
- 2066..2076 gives 0.6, 5.77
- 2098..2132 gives 1.4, 5.63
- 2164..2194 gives -3.4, 6.08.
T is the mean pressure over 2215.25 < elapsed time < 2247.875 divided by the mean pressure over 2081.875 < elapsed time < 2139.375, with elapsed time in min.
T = 0.9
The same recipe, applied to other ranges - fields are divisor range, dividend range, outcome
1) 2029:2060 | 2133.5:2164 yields 0.88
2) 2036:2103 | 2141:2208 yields 0.98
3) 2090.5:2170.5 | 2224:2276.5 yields 0.87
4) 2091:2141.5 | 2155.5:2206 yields 1.07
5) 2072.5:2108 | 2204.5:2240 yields 0.90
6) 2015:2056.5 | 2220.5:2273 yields 0.82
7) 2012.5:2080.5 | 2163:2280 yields 0.91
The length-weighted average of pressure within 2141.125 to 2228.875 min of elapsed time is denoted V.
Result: 5.8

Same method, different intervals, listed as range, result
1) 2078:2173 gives 5.78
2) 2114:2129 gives 5.74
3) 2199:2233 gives 5.55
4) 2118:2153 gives 5.52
